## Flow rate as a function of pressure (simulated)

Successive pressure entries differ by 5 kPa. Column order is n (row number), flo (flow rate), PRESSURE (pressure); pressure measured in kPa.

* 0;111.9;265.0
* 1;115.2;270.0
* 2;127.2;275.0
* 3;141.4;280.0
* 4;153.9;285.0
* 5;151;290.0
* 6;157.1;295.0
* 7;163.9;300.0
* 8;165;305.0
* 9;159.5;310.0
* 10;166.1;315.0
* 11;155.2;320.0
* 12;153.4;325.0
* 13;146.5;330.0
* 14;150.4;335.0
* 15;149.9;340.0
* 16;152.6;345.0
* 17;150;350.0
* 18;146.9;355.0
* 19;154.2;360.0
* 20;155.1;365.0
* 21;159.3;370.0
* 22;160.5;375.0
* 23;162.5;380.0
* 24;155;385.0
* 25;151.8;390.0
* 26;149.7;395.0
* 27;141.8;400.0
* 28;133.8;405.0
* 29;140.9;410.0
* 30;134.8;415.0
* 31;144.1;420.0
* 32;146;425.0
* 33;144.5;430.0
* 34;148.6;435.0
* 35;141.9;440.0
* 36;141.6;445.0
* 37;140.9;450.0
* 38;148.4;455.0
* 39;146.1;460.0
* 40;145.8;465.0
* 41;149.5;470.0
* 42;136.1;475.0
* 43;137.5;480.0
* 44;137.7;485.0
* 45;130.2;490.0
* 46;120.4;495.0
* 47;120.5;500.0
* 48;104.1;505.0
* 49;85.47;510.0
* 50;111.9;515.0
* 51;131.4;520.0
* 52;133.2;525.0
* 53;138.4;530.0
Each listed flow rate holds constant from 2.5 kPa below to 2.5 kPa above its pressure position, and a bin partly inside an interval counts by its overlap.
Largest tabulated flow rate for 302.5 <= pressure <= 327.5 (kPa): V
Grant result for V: 166.1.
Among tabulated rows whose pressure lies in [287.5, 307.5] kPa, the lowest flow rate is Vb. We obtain 151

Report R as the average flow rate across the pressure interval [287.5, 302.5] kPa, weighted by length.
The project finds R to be 157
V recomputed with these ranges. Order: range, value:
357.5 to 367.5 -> 155.1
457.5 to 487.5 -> 149.5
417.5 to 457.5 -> 148.6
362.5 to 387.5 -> 162.5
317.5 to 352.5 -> 155.2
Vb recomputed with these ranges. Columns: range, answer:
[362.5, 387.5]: 155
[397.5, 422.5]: 133.8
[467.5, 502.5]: 120.4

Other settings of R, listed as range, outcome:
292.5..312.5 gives 161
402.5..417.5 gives 136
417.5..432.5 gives 145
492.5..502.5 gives 120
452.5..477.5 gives 145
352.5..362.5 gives 151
